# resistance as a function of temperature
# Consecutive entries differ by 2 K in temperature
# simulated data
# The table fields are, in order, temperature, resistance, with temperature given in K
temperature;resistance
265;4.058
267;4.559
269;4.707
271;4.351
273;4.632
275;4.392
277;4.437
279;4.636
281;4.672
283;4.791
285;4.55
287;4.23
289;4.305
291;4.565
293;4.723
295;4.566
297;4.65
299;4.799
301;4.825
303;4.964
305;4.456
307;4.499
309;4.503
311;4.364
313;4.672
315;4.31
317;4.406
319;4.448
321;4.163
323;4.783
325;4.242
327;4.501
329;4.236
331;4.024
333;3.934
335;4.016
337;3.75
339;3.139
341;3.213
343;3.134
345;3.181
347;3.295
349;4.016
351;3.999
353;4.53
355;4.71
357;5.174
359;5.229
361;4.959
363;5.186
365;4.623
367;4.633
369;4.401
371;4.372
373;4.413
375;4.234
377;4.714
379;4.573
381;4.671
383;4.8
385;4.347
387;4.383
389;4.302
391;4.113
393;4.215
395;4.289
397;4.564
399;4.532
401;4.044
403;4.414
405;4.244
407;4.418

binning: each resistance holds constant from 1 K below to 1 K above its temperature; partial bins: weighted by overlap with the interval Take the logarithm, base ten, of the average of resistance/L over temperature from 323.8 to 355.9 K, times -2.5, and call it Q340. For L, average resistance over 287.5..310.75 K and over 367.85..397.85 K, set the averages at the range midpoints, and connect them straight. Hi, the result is 0.17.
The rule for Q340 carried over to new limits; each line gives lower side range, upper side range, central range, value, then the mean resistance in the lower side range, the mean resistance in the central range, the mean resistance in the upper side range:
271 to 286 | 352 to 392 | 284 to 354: 0.09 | 4.57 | 4.23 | 4.62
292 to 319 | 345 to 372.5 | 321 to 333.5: 0.06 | 4.59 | 4.29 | 4.5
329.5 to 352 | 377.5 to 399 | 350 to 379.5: -0.16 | 3.62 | 4.65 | 4.44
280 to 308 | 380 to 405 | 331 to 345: 0.26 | 4.61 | 3.54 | 4.38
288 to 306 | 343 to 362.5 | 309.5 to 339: 0.06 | 4.65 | 4.24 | 4.3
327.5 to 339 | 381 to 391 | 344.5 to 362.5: -0.07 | 3.94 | 4.4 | 4.44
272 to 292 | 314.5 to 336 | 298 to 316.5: -0.05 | 4.52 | 4.59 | 4.28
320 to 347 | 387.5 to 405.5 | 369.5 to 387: -0.08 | 3.85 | 4.5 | 4.31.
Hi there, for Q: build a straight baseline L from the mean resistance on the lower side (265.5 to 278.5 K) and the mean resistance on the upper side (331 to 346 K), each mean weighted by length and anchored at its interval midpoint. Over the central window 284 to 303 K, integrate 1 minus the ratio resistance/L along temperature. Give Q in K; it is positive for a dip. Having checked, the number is -1.9 K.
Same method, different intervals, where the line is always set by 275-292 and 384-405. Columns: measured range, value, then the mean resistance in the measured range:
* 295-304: -0.6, 4.78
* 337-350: 3.1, 3.36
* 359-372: -1.1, 4.74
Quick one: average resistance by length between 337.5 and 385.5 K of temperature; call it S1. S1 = 4.31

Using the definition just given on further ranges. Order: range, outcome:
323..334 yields 4.24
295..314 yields 4.63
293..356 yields 4.21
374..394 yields 4.44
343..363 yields 4.33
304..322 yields 4.42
